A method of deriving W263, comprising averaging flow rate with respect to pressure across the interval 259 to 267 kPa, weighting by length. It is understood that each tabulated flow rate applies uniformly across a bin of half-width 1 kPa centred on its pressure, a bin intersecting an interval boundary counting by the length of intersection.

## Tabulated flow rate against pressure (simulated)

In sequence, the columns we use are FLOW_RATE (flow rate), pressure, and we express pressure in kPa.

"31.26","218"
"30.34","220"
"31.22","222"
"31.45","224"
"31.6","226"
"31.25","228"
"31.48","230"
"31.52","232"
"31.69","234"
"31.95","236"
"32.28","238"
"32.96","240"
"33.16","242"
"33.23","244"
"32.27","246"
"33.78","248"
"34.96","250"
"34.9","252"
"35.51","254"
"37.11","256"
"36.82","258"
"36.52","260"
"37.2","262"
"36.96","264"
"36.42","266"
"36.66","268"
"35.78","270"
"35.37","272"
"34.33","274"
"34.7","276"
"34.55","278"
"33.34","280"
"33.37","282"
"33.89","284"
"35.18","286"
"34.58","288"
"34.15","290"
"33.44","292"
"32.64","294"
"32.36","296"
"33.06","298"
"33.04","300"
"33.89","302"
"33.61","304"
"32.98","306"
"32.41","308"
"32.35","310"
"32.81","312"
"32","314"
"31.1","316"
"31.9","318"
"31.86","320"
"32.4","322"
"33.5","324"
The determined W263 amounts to 36.8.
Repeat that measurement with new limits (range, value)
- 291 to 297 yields 32.8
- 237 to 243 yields 32.8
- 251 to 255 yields 35.2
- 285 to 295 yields 34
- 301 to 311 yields 33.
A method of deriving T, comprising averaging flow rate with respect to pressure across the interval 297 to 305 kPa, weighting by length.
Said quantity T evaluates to 33.4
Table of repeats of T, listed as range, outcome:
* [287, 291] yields 34.4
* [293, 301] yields 32.8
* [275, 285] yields 34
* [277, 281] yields 33.9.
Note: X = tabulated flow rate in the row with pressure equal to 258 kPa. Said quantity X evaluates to 36.82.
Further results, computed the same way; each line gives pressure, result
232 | 31.52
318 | 31.9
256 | 37.11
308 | 32.41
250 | 34.96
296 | 32.36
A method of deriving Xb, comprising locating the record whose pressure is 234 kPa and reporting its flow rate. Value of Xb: 31.69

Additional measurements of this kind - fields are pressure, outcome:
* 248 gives 33.78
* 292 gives 33.44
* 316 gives 31.1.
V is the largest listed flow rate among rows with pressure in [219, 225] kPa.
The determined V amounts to 31.45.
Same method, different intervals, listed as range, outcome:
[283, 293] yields 35.18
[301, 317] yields 33.89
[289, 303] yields 34.15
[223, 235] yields 31.69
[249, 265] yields 37.2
